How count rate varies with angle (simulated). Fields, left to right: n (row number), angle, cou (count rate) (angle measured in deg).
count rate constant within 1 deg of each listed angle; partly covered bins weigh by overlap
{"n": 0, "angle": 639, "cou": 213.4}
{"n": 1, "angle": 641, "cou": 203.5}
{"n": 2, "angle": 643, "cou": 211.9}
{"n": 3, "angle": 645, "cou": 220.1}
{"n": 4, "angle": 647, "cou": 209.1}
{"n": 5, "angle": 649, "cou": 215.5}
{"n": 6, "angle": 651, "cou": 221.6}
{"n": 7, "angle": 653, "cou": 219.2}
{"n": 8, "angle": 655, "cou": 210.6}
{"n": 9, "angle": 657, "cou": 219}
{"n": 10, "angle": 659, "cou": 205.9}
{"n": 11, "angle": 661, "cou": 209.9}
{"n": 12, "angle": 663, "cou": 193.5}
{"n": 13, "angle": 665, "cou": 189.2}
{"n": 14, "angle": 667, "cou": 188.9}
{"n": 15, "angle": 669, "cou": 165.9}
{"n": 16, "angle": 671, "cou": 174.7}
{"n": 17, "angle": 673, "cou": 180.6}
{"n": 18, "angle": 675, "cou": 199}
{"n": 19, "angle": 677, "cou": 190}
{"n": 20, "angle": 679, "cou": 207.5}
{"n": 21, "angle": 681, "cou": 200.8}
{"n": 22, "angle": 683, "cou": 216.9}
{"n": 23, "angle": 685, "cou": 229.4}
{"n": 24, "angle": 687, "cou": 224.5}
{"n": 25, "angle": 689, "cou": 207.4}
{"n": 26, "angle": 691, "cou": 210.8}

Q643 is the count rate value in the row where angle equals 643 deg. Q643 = 211.9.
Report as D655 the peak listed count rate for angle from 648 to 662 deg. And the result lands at 221.6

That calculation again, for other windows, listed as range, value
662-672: 193.5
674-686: 229.4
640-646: 220.1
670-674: 180.6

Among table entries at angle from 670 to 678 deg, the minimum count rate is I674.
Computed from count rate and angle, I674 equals 174.7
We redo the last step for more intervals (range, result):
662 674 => 165.9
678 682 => 200.8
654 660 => 205.9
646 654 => 209.1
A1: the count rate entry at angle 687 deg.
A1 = 224.5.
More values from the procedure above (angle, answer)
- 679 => 207.5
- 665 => 189.2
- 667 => 188.9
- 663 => 193.5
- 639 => 213.4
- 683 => 216.9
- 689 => 207.4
